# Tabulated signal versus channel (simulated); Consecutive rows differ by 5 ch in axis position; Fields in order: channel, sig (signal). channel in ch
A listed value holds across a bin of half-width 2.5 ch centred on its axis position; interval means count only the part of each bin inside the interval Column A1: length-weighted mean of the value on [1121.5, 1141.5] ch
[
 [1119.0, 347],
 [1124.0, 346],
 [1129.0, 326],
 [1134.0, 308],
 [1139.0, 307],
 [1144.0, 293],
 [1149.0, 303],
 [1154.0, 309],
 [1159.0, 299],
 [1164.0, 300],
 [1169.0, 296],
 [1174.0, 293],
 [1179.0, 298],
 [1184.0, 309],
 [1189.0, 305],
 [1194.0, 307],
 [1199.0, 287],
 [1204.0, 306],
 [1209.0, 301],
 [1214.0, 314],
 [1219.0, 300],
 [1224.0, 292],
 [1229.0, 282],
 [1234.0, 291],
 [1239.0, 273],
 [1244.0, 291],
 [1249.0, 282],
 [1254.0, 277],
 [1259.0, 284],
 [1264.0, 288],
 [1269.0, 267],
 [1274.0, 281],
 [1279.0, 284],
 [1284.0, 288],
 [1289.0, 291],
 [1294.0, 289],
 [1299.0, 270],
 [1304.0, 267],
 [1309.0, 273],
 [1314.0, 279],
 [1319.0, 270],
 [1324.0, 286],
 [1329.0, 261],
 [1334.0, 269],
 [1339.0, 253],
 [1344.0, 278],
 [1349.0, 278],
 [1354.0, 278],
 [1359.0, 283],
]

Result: 322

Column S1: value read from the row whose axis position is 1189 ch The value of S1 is 305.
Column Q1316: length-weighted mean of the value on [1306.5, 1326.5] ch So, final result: 277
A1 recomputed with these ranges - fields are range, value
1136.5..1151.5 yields 301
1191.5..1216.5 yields 303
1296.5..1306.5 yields 268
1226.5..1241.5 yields 282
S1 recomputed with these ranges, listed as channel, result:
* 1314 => 279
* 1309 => 273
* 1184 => 309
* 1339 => 253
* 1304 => 267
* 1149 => 303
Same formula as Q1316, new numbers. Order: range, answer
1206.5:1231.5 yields 298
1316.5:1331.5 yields 272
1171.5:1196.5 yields 302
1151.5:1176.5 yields 299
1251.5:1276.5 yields 279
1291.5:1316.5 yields 276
